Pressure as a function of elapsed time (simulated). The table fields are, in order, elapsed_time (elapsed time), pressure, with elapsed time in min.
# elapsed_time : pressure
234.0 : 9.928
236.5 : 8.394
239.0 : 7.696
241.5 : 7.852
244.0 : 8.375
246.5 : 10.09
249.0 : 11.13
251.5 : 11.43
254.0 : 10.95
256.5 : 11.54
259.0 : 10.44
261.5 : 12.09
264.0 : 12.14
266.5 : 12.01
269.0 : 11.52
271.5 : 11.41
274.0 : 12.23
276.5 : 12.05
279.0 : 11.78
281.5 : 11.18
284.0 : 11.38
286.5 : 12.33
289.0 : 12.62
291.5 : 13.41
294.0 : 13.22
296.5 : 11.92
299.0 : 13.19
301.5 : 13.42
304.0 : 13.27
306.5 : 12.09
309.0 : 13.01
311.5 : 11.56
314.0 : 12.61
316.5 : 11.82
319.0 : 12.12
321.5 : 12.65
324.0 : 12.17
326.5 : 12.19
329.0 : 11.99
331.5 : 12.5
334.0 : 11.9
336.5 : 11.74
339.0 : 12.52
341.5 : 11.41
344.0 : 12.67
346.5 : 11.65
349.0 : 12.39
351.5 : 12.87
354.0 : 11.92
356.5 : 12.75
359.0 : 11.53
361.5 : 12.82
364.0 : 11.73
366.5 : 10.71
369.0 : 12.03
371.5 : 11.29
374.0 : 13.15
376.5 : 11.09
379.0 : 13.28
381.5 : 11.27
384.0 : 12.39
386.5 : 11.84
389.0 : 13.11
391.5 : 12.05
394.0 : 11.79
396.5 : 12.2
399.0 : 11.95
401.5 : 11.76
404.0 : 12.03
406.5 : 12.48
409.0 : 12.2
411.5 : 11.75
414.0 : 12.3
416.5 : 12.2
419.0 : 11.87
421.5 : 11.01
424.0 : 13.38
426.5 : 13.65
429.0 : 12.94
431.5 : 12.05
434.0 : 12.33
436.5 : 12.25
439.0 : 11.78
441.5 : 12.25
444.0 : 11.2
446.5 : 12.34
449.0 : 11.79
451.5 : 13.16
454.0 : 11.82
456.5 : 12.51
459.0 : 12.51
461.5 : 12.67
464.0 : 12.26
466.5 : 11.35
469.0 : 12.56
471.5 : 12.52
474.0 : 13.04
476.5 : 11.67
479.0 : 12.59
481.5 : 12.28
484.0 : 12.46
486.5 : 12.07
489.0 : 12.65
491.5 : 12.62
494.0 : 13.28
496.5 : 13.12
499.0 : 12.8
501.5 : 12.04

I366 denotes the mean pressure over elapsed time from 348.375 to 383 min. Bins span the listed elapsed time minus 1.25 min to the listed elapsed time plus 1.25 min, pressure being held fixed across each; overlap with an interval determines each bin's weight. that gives 12.1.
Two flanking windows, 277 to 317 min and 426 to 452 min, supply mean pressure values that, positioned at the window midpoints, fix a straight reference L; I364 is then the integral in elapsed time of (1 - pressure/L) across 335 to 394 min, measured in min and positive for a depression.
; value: 1.3 min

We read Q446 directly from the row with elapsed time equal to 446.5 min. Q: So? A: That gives 12.34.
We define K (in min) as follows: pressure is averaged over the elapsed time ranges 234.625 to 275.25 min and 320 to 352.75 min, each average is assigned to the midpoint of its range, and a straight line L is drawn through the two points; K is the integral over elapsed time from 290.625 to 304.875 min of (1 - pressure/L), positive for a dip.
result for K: -2.0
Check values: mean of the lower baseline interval 10.6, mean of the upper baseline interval 12.2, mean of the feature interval 13.1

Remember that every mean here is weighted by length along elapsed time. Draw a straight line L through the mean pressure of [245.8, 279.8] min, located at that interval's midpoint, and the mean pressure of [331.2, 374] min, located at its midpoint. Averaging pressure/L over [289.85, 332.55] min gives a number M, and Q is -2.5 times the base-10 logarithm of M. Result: -0.07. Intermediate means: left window 11.5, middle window 12.5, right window 12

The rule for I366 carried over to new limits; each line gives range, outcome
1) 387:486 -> 12.3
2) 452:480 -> 12.3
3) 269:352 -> 12.3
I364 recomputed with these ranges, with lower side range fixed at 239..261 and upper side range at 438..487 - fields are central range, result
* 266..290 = -3.26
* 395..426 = -1.05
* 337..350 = -1.21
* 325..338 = -1.33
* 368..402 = -1.82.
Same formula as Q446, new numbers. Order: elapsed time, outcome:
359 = 11.53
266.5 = 12.01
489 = 12.65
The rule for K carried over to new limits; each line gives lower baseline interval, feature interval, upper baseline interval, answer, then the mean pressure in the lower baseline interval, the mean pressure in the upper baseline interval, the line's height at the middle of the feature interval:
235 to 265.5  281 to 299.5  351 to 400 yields -2.8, 10.2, 12.1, 10.8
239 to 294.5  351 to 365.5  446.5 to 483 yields -0.5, 11.3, 12.3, 11.8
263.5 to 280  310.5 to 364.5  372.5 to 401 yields -0.6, 11.9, 12.2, 12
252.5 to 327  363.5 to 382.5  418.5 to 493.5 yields 0.6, 12.1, 12.3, 12.2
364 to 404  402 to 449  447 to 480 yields -0.1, 12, 12.3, 12.2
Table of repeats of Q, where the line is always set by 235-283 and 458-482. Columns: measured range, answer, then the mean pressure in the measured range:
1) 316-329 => -0.09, 12.2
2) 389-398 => -0.04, 12.2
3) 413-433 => -0.04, 12.4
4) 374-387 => -0.04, 12.1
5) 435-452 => 0.01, 12.1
